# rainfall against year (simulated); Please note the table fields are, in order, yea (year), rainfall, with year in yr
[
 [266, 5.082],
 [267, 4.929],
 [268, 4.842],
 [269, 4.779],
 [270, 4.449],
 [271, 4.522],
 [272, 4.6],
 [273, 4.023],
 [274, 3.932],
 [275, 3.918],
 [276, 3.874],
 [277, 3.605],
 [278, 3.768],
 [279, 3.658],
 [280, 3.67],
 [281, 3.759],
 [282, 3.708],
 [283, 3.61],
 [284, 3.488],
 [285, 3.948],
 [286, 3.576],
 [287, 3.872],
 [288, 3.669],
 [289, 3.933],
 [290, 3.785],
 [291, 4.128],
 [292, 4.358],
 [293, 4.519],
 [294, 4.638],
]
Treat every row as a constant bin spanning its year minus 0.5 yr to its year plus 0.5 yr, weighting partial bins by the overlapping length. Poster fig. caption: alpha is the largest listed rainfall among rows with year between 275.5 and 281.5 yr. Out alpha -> 3.874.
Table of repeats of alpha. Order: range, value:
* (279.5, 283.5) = 3.759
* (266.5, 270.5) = 4.929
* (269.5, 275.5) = 4.6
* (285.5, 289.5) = 3.933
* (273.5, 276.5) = 3.932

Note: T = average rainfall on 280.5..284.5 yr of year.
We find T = 3.64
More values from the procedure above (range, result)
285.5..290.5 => 3.77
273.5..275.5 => 3.92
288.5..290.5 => 3.86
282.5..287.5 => 3.7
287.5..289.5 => 3.8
